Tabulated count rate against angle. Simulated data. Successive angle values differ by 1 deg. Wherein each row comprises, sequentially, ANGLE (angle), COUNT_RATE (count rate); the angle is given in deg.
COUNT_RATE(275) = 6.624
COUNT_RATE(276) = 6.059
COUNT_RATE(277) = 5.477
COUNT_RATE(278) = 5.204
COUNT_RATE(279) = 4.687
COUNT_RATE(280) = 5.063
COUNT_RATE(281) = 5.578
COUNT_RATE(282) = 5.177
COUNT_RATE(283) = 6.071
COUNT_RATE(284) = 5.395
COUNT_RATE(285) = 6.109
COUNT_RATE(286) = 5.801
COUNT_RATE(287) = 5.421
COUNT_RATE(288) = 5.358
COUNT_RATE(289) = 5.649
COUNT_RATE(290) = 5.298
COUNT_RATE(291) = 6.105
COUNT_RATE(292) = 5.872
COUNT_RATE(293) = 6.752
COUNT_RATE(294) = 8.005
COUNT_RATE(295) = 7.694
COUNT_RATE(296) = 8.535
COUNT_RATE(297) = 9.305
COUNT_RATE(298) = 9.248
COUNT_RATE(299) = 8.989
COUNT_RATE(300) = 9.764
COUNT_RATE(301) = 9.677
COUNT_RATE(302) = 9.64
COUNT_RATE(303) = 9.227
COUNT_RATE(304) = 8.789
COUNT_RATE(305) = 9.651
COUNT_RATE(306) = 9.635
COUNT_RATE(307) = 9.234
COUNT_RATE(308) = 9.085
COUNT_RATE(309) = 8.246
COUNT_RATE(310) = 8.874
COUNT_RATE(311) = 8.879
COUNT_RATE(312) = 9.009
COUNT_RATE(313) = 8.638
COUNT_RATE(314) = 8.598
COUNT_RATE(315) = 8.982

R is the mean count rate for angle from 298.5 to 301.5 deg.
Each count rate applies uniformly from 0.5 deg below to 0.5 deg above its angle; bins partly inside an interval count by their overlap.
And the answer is 9.48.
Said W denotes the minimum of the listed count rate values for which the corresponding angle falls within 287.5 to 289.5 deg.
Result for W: 5.358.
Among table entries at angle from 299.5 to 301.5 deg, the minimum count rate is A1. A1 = 9.677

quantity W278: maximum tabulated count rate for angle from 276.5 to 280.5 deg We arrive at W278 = 5.477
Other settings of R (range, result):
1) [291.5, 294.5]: 6.88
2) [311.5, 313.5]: 8.82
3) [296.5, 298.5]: 9.28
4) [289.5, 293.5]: 6.01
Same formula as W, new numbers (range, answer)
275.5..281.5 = 4.687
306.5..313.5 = 8.246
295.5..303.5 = 8.535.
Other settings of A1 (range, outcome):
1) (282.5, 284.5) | 5.395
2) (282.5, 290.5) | 5.298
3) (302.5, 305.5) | 8.789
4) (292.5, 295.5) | 6.752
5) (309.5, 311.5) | 8.874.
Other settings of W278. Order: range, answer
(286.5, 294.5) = 8.005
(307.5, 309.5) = 9.085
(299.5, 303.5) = 9.764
